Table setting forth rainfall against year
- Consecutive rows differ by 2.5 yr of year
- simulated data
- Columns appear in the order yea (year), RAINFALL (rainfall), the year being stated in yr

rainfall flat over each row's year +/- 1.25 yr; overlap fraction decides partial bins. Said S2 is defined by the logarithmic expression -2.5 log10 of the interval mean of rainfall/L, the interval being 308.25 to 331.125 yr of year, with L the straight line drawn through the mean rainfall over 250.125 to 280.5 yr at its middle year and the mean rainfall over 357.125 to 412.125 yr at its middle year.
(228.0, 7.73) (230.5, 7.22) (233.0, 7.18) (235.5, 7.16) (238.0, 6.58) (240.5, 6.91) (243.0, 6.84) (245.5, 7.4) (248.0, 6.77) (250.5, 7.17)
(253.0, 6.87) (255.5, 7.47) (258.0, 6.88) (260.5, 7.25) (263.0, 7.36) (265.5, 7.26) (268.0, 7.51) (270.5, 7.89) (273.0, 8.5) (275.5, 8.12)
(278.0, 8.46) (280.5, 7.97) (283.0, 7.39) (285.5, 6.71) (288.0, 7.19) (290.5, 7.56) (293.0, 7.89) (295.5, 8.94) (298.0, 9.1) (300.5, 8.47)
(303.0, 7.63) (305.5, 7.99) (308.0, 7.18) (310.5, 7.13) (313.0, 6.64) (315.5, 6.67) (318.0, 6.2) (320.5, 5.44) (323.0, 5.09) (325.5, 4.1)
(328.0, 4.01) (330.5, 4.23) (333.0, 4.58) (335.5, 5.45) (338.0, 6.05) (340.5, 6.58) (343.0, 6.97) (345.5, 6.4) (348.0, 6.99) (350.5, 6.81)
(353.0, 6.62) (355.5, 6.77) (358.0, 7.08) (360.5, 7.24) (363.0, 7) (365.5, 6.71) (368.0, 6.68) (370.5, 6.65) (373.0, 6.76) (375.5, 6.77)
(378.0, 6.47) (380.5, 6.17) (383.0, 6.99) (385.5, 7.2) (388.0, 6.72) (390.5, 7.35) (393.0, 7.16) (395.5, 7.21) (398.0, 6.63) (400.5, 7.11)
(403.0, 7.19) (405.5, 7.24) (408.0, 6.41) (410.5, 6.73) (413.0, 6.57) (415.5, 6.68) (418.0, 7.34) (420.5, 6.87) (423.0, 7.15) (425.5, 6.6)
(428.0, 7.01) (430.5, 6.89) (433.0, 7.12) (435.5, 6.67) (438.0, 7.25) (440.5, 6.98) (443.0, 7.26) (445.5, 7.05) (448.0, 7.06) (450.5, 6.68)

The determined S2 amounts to 0.28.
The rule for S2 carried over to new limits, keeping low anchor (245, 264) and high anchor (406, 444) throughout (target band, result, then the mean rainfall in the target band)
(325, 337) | 0.477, 4.53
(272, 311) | -0.118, 7.9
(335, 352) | 0.081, 6.51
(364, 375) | 0.043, 6.71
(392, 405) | -0.020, 7.07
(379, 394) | 0.006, 6.92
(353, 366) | 0.008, 6.94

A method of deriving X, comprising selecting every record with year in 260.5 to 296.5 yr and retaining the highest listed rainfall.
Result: 8.94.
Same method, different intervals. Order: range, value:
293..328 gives 9.1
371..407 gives 7.35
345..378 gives 7.24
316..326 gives 6.2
